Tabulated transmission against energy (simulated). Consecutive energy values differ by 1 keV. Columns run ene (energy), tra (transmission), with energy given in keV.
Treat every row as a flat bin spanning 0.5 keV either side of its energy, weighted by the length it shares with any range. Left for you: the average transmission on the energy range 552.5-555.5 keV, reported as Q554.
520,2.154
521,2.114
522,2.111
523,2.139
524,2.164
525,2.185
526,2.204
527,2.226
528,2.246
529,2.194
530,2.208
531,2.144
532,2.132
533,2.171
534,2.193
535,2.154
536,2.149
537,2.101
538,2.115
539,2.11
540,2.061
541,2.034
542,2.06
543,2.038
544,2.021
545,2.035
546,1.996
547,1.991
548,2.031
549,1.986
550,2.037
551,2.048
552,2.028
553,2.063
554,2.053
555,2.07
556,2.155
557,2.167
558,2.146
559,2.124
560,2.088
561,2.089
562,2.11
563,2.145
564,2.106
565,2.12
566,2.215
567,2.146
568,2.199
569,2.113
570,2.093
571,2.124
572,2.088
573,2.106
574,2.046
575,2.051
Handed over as 2.06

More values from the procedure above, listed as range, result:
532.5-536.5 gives 2.17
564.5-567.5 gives 2.16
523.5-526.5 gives 2.18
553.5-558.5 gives 2.12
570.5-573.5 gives 2.11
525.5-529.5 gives 2.22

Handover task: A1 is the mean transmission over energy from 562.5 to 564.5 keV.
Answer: 2.13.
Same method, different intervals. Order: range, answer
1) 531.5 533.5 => 2.15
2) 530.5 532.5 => 2.14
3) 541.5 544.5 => 2.04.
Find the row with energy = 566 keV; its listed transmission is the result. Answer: 2.215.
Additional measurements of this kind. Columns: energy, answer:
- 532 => 2.132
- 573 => 2.106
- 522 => 2.111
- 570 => 2.093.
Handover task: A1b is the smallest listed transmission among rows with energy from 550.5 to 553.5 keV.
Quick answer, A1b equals 2.028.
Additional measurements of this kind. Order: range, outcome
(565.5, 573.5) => 2.088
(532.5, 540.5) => 2.061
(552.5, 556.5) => 2.053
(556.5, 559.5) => 2.124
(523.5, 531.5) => 2.144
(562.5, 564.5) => 2.106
